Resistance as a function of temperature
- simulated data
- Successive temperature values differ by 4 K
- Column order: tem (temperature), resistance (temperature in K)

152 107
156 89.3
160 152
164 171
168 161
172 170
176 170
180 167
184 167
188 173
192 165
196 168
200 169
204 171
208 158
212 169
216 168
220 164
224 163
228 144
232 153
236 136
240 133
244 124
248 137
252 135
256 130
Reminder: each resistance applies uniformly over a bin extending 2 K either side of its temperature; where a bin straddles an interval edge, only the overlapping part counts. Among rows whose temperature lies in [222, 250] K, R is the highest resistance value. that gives 163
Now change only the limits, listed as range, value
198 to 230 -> 171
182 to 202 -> 173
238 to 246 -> 133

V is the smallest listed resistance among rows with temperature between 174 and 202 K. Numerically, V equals 165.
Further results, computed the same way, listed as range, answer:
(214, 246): 124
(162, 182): 161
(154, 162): 89.3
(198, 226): 158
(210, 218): 168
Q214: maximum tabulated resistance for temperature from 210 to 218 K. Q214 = 169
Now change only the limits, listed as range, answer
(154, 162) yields 152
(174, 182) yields 170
